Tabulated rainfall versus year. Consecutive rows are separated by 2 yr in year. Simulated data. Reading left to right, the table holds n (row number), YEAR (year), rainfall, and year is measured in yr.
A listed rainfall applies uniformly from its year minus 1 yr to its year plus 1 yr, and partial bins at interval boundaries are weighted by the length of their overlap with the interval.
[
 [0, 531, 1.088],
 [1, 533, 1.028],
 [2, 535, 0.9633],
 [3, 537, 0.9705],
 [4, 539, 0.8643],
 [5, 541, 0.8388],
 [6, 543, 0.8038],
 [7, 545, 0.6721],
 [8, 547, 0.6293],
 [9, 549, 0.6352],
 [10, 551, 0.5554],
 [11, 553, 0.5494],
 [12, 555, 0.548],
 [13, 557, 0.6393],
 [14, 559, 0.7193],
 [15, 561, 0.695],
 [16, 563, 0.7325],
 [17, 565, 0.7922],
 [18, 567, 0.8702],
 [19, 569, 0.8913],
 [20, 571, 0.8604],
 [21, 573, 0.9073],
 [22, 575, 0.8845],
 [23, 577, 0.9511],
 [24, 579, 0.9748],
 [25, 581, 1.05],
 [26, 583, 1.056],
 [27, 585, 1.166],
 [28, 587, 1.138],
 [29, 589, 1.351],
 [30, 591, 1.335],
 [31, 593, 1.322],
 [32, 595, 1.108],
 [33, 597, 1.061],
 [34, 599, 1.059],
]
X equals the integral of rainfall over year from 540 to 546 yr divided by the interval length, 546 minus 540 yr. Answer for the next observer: 0.772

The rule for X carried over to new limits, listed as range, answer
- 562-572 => 0.829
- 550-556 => 0.551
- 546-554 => 0.592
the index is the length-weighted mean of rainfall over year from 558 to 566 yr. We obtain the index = 0.735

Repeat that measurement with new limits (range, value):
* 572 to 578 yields 0.914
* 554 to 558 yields 0.594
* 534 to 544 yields 0.888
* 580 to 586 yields 1.09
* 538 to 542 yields 0.852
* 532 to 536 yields 0.996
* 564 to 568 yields 0.831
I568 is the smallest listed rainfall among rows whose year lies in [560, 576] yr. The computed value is 0.695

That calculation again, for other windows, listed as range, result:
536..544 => 0.8038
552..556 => 0.548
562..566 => 0.7325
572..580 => 0.8845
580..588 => 1.05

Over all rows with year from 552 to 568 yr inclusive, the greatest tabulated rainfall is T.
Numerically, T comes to 0.8702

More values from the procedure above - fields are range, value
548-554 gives 0.6352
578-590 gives 1.351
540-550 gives 0.8388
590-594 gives 1.335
